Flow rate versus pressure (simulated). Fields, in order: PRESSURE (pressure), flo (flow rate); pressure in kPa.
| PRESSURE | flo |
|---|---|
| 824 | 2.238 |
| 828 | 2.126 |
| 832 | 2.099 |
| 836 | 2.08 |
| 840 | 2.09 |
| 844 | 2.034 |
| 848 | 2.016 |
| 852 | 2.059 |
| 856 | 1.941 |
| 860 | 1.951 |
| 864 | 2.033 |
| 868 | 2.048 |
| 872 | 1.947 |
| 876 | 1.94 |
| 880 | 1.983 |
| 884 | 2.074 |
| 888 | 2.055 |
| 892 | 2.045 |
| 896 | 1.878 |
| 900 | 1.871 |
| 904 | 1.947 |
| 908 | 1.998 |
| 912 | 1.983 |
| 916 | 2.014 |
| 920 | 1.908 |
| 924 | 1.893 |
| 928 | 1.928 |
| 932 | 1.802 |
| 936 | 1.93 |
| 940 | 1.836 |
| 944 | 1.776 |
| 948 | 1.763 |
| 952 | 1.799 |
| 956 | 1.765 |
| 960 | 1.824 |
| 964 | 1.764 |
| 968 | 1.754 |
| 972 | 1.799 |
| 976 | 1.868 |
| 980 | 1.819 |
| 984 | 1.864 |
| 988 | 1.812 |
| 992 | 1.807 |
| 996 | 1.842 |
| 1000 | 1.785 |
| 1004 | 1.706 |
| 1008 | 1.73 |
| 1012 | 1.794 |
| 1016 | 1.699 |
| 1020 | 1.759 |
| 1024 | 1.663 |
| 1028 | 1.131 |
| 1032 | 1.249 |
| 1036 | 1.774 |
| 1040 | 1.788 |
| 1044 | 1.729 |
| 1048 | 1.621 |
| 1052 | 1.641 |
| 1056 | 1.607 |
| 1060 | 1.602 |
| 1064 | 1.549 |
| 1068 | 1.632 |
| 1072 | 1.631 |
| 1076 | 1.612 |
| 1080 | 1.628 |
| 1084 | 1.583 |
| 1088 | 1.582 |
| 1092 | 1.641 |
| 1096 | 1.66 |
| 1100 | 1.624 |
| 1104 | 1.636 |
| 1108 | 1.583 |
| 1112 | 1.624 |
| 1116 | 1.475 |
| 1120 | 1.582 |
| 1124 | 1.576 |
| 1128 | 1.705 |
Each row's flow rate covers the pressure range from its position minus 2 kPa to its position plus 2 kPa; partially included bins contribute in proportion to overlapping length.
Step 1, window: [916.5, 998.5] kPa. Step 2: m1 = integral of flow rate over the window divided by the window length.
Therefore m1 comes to 1.83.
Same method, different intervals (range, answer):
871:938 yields 1.95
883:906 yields 1.97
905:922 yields 1.97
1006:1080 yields 1.62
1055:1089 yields 1.6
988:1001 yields 1.81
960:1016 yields 1.79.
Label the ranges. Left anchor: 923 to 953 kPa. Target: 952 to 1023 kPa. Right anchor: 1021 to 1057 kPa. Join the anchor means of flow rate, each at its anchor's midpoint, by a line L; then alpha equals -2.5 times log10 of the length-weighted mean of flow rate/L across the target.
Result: -0.045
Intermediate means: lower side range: 1.84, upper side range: 1.58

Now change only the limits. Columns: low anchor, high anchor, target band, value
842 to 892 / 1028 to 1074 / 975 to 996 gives -0.05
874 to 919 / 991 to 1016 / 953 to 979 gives 0.03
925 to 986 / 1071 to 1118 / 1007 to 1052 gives 0.05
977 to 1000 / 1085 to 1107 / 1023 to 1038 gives 0.21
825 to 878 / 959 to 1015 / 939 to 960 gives 0.04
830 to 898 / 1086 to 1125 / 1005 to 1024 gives 0.01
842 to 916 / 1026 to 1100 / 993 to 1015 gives -0.03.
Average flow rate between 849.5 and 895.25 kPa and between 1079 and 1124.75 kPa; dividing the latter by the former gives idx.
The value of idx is 0.80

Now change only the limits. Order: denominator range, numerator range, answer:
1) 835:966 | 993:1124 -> 0.84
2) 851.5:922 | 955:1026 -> 0.90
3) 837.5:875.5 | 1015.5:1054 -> 0.80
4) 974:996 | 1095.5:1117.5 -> 0.87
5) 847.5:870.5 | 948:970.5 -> 0.89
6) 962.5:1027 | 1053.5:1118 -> 0.91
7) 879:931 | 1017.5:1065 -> 0.81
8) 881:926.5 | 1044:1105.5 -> 0.82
